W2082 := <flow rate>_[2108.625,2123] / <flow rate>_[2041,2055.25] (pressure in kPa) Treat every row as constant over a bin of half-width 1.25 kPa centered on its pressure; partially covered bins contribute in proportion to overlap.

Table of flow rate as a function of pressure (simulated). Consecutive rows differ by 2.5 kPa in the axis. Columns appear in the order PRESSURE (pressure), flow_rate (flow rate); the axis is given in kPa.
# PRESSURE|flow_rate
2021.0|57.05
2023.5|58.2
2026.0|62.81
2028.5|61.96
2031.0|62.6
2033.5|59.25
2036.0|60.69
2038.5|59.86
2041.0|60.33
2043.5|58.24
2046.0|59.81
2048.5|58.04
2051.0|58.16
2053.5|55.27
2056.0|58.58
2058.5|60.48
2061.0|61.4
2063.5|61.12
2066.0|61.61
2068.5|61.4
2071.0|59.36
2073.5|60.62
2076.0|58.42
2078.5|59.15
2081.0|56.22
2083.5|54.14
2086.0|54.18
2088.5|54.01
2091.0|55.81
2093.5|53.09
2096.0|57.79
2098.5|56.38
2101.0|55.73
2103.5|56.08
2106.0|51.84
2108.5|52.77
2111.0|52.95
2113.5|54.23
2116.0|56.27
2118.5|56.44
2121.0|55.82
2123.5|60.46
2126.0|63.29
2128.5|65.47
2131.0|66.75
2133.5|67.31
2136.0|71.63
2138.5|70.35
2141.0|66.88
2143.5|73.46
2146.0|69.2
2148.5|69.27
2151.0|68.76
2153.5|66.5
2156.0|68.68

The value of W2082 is 0.95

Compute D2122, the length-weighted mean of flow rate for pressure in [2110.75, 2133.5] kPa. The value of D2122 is 59.8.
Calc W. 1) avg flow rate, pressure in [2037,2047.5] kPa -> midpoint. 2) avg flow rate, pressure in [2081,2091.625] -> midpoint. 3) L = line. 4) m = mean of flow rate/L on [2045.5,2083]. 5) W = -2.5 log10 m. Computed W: -0.04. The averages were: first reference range 59.6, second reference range 54.7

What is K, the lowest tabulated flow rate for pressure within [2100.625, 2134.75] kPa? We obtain 51.84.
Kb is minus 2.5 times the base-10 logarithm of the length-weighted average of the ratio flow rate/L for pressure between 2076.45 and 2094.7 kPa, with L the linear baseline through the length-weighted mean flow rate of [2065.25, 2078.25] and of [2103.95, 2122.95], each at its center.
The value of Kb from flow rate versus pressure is 0.06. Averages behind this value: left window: 60.1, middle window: 55.4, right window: 54.6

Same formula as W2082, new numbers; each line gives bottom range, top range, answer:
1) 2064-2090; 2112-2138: 1.07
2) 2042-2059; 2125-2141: 1.16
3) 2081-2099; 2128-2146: 1.25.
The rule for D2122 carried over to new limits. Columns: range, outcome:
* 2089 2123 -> 55.1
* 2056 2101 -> 57.9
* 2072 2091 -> 56.7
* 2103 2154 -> 62.7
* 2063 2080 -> 60.1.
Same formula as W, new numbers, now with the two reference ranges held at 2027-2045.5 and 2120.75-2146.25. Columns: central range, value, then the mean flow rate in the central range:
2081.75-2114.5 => 0.18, 54.6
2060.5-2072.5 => 0.03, 60.9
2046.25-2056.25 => 0.07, 57.6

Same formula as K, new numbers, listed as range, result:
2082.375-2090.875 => 54.01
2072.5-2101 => 53.09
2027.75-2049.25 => 58.04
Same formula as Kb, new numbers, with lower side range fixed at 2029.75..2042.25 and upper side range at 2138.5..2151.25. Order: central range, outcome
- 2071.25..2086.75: 0.121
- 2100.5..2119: 0.221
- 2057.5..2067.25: 0.028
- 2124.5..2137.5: 0.027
